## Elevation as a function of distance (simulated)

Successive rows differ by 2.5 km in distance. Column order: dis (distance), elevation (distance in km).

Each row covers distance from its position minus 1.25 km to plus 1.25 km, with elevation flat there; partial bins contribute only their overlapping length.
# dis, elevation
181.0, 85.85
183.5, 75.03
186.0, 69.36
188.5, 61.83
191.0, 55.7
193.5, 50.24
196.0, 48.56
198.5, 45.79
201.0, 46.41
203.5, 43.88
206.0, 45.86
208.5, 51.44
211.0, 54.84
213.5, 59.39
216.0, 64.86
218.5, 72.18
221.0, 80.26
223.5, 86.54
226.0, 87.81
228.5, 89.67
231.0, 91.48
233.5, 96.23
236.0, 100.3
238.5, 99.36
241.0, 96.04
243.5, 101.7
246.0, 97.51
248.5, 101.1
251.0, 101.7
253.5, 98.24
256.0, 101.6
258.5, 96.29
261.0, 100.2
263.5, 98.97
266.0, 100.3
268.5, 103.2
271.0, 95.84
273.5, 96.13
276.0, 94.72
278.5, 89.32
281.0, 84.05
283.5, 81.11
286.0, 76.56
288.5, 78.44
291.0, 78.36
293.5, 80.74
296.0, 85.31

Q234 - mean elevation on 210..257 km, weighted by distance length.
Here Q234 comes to 88.6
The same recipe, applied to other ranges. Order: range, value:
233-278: 98.7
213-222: 69.7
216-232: 83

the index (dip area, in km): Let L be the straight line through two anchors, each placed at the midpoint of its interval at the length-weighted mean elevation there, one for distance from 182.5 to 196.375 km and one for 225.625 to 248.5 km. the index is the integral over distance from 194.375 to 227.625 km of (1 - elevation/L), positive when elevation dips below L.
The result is 7.2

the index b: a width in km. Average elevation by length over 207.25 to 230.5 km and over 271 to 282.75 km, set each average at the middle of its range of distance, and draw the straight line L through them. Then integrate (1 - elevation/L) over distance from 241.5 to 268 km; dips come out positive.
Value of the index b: -5.0 km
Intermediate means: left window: 72.5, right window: 91.1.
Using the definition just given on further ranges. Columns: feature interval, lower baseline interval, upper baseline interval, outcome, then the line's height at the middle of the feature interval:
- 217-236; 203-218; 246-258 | -3.84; 72.2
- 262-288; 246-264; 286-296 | -0.89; 88.5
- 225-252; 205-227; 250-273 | -4.47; 83.1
